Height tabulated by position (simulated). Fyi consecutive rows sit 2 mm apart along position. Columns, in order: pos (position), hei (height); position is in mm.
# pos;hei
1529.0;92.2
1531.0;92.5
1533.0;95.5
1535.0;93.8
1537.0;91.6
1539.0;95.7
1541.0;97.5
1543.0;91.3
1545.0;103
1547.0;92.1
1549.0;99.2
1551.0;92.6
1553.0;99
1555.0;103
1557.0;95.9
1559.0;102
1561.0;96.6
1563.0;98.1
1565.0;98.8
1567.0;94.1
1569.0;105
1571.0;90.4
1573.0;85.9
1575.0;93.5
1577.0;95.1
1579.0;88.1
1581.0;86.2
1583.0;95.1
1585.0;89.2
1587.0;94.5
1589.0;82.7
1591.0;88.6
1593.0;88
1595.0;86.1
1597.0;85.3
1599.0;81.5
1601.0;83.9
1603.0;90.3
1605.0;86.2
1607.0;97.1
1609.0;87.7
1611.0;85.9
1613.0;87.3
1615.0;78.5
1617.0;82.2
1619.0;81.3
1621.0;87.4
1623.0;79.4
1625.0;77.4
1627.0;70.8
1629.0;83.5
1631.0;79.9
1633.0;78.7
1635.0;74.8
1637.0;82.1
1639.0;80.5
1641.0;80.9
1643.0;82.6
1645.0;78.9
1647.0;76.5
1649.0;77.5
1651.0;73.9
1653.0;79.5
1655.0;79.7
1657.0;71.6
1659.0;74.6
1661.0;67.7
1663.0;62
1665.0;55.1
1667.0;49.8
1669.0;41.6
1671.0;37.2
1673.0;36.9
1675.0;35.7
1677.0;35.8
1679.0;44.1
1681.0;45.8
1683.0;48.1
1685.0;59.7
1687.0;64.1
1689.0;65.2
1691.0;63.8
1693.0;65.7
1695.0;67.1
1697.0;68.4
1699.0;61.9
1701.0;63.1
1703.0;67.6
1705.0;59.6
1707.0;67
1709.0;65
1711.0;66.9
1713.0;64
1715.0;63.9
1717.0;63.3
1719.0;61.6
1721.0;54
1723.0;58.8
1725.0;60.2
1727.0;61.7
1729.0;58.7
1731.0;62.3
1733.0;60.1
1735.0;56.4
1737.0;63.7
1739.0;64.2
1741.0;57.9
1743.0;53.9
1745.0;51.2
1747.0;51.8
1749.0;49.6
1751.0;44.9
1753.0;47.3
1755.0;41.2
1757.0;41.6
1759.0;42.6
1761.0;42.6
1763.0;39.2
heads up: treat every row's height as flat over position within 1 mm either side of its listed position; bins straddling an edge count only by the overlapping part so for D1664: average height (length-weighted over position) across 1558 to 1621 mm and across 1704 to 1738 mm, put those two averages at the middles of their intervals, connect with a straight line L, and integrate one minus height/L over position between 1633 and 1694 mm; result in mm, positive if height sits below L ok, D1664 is 9.07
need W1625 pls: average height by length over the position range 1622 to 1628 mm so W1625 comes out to 75.9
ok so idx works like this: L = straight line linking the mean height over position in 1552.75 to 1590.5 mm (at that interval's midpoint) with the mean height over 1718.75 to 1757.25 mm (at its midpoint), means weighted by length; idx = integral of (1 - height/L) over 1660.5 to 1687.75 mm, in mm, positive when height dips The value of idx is 8.5 mm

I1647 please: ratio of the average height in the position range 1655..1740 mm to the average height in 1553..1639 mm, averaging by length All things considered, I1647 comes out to 0.67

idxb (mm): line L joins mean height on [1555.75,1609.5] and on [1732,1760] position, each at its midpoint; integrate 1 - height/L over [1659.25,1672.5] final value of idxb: 3.44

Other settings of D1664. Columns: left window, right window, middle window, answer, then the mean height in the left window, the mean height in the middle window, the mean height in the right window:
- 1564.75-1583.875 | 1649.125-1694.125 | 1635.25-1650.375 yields -2.5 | 93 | 79.5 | 57.6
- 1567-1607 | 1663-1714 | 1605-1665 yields -4.3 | 89.6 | 79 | 56.1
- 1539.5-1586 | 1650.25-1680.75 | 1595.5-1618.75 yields -2.3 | 95.3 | 85.8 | 55.9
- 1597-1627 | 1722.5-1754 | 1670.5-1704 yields 6.1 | 84.3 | 55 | 56.4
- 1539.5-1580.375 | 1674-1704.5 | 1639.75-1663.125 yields -2.6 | 96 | 76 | 57.1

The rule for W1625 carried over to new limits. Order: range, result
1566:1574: 93.8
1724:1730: 60.2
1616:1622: 83.6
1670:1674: 37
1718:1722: 57.8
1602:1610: 90.3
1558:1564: 98.9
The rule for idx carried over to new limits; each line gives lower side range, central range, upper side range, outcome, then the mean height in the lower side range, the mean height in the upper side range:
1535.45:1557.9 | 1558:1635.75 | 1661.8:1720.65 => -4.73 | 96.4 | 56.9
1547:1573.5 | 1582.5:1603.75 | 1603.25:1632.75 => 0.39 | 97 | 83.3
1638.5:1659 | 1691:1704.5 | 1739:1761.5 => -0.33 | 77.9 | 48.5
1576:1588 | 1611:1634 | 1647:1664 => 0.20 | 91.4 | 73.5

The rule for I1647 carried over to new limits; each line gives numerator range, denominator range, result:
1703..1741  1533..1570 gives 0.64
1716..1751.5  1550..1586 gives 0.61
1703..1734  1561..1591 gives 0.67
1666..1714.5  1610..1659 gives 0.71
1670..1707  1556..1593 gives 0.59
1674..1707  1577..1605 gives 0.65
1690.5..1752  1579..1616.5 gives 0.69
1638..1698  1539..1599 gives 0.67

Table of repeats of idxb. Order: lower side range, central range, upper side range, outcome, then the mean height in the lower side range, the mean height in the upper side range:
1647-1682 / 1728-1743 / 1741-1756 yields -2.8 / 57.5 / 49.2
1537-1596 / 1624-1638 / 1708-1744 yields 0.4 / 94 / 60.9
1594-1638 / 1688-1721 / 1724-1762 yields -1.1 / 83.1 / 53.3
